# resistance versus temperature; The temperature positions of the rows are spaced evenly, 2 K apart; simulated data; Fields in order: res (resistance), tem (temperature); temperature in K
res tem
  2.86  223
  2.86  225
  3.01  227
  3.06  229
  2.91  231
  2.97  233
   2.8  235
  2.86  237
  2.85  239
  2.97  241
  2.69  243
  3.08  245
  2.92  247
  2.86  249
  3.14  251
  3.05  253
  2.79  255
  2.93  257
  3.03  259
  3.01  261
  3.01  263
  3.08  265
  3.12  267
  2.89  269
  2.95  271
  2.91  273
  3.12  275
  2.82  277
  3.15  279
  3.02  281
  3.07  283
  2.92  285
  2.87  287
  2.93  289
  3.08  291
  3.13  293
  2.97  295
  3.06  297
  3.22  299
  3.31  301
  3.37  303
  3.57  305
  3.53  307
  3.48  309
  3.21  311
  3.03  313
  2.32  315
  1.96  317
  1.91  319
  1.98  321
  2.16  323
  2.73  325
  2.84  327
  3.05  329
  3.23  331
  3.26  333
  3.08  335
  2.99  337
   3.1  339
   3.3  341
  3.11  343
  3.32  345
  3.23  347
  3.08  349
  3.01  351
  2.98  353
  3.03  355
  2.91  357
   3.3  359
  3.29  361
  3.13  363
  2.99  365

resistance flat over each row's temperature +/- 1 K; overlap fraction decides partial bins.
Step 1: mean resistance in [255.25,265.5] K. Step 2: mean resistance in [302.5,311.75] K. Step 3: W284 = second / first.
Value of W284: 1.15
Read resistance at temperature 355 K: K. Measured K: 3.03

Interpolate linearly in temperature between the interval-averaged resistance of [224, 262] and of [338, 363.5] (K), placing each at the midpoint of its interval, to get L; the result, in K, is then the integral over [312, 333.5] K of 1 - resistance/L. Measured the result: 3.6 K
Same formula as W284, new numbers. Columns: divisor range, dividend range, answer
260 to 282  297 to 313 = 1.11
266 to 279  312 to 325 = 0.76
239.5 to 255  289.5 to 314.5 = 1.09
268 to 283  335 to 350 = 1.06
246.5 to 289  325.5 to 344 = 1.04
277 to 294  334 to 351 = 1.04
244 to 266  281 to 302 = 1.02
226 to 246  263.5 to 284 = 1.03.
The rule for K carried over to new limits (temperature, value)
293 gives 3.13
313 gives 3.03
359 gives 3.3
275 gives 3.12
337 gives 2.99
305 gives 3.57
